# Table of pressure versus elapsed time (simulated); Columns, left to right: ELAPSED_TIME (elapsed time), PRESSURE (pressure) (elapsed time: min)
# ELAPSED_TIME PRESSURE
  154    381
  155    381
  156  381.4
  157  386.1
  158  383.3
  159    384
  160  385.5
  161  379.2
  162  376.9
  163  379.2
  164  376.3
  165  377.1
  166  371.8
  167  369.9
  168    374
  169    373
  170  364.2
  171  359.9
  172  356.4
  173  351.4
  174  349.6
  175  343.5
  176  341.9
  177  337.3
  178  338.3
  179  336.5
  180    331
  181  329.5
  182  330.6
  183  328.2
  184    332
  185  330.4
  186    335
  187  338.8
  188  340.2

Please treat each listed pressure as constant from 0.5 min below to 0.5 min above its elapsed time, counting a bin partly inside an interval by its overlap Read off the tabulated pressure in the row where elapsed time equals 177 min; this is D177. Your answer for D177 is 337.3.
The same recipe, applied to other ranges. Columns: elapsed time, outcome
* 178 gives 338.3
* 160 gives 385.5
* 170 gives 364.2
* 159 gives 384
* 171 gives 359.9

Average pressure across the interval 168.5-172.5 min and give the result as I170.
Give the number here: 363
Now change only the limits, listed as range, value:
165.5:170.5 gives 371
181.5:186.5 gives 331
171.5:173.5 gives 354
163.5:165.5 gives 377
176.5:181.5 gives 335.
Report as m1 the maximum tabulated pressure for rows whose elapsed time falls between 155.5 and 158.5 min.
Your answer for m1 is 386.1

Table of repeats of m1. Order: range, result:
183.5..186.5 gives 335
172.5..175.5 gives 351.4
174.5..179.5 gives 343.5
